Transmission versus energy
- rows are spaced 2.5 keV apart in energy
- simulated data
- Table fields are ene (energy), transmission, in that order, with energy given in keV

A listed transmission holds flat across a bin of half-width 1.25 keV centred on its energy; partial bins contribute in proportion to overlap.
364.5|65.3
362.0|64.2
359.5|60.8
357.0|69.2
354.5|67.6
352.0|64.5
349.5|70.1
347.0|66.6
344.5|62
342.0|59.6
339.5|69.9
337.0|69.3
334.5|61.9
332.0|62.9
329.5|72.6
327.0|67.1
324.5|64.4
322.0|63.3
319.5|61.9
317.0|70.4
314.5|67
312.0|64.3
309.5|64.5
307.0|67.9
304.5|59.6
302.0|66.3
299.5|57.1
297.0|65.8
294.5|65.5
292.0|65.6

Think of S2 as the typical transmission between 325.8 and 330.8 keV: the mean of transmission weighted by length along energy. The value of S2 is 69.8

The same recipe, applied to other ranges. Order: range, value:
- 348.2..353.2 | 67.3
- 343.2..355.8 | 66.1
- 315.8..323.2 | 65.2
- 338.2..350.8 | 65.7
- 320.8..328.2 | 64.9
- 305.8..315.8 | 65.9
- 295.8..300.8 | 61.5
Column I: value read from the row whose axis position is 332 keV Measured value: 62.9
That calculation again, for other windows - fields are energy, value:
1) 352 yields 64.5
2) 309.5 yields 64.5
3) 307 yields 67.9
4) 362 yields 64.2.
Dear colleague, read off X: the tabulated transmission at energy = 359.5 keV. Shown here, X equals 60.8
